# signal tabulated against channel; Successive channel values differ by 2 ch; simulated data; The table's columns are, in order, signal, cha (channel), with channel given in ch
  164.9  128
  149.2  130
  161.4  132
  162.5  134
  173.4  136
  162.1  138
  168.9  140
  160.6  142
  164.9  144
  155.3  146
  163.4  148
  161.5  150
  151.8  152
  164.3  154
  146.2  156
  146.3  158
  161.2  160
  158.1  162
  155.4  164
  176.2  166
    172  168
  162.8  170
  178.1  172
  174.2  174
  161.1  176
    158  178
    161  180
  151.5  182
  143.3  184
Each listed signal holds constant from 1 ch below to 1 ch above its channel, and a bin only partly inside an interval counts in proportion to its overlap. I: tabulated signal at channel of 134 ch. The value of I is 162.5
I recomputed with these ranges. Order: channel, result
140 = 168.9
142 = 160.6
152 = 151.8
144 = 164.9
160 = 161.2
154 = 164.3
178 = 158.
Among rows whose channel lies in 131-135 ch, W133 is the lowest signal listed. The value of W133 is 161.4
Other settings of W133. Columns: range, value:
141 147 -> 155.3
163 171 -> 155.4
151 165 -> 146.2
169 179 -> 158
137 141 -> 162.1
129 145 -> 149.2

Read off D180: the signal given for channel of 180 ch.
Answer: 161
